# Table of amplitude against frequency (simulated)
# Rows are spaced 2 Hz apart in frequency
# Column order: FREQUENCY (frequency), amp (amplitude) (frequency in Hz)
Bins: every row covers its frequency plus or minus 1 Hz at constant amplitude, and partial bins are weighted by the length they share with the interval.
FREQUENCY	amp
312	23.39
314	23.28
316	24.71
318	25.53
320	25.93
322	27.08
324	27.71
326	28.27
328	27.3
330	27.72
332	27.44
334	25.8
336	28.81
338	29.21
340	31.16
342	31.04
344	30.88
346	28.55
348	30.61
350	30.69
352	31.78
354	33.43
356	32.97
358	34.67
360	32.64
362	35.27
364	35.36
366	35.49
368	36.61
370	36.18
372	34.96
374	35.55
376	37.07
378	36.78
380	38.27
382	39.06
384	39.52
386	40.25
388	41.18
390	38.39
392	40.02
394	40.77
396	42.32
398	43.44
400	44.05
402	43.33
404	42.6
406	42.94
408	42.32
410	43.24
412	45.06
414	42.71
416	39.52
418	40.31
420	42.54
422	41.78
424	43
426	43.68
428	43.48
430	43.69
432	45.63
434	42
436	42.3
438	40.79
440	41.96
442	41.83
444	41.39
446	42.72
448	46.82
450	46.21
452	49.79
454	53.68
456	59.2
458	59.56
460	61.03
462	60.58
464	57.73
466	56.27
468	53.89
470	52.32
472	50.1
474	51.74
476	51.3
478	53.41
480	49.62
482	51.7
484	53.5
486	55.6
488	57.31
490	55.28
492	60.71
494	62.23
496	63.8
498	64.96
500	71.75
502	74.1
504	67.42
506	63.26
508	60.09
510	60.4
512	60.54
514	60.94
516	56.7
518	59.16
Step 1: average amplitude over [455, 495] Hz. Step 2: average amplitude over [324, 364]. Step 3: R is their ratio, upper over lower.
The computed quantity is 1.83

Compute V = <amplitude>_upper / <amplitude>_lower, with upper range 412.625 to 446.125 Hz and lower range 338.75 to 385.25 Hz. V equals 1.23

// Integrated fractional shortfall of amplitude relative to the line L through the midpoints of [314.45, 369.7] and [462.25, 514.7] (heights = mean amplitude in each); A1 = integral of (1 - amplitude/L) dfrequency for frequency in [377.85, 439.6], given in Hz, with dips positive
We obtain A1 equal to 1.6 Hz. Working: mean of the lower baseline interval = 30.3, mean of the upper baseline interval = 58.5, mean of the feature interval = 41.8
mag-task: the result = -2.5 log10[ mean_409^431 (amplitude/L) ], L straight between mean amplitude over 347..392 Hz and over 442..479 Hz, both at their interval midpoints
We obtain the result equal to 0.06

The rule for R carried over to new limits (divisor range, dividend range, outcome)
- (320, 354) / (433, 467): 1.71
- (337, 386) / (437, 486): 1.50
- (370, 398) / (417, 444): 1.09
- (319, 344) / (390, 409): 1.50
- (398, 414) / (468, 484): 1.19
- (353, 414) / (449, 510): 1.48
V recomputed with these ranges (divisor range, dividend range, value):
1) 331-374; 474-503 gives 1.83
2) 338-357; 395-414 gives 1.39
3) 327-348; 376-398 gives 1.38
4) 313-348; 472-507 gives 2.13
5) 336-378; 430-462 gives 1.44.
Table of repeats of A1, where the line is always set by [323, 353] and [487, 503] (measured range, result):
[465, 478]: 1.3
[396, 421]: 1.1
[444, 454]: 1.3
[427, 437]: 1.3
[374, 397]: 0.2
